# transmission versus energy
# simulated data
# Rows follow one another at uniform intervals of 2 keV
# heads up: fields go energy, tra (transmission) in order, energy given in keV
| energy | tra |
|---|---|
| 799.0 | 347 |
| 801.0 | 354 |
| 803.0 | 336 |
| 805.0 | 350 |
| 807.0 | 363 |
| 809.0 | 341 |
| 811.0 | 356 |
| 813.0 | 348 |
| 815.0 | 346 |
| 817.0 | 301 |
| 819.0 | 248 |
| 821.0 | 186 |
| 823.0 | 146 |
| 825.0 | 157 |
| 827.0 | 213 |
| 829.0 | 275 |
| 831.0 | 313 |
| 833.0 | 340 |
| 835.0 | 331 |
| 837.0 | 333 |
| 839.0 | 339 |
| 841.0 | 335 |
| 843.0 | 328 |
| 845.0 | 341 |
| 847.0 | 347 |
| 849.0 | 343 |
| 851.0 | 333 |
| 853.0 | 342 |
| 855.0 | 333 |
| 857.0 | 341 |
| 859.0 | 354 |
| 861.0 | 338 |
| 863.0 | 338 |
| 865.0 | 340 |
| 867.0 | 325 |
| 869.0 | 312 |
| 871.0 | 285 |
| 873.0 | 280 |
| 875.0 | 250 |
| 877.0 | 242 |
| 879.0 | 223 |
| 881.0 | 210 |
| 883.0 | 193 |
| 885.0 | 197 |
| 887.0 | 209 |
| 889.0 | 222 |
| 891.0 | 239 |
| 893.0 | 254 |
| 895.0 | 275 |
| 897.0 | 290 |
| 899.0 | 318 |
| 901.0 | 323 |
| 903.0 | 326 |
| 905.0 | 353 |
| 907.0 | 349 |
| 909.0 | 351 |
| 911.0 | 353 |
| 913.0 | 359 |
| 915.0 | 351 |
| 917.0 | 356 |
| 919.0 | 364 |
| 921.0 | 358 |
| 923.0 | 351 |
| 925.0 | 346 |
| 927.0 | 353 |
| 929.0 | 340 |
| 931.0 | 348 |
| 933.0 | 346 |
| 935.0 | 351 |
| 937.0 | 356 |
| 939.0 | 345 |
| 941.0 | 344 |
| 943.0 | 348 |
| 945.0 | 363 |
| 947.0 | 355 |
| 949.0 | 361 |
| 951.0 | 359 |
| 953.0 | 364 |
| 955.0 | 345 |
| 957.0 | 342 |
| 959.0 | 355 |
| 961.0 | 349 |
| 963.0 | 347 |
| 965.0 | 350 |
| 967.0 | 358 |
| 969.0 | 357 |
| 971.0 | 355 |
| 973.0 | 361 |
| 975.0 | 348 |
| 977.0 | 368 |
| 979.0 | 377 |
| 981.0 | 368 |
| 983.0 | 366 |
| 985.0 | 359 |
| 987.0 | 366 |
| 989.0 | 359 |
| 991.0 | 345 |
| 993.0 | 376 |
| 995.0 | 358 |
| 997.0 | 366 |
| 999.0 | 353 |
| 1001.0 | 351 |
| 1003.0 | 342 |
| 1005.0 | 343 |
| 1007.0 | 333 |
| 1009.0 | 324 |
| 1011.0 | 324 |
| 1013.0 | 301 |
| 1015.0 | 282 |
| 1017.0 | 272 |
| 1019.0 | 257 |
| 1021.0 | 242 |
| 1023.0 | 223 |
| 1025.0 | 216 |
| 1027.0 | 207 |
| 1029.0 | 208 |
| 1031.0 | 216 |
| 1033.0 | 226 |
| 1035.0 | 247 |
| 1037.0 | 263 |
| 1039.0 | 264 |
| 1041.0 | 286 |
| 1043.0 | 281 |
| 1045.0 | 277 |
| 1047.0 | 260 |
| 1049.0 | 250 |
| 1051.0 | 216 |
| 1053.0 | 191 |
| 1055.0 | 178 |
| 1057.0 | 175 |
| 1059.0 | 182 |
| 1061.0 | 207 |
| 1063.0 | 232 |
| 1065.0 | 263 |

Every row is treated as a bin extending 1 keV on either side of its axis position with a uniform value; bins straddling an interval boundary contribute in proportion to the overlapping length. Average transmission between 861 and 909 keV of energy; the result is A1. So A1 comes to 279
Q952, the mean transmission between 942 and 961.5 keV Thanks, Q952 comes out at 354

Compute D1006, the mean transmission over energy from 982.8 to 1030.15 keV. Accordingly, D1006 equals 310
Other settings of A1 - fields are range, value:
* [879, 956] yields 320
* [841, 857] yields 338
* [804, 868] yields 313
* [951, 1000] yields 358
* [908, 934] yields 352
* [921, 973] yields 352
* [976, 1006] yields 360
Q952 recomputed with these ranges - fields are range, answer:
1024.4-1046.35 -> 245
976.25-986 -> 368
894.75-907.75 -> 321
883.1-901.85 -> 255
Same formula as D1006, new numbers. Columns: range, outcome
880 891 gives 209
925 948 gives 350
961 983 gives 359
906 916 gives 353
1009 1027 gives 265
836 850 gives 338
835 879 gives 321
